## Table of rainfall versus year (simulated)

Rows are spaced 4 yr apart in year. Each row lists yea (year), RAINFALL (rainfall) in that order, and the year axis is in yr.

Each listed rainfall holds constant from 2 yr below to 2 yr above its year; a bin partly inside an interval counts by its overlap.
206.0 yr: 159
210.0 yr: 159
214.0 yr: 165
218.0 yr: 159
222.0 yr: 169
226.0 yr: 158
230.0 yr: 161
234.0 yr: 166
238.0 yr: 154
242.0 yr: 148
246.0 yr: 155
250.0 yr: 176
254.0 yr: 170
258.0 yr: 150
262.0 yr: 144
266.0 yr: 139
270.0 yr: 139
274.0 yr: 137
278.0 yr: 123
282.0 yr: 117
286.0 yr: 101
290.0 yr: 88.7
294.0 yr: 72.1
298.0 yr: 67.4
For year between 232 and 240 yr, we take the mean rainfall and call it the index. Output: 160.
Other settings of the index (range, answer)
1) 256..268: 144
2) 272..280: 130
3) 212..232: 162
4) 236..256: 161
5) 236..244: 151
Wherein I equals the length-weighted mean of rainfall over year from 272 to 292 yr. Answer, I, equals 113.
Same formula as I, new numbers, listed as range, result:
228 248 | 157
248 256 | 173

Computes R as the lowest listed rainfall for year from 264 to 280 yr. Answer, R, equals 123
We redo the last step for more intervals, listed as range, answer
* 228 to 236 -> 161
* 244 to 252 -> 155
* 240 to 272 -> 139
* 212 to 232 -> 158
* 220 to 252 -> 148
